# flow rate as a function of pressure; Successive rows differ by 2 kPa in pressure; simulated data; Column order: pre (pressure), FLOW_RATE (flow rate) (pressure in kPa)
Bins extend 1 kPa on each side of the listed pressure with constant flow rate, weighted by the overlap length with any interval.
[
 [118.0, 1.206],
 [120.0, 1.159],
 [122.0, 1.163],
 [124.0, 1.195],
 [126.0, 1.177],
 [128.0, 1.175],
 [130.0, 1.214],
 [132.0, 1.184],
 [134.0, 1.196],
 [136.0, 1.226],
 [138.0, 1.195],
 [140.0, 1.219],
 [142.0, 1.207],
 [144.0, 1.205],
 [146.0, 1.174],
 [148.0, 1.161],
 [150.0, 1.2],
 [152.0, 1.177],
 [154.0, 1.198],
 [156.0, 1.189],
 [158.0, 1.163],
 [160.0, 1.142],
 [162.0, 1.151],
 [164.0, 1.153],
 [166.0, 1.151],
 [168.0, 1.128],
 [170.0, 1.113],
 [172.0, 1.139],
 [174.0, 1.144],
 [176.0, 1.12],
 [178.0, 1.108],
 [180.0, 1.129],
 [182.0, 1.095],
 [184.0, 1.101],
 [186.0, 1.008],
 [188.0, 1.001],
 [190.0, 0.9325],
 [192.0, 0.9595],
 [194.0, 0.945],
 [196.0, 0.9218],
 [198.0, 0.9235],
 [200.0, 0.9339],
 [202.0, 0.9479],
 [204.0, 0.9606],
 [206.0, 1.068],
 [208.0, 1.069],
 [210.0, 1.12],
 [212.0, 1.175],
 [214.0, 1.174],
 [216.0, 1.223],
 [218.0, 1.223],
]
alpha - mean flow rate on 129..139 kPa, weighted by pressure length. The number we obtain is 1.2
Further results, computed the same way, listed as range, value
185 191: 0.981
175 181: 1.12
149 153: 1.19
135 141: 1.21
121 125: 1.18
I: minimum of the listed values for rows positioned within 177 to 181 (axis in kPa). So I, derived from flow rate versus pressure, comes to 1.108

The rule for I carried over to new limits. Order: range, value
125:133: 1.175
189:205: 0.9218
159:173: 1.113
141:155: 1.161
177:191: 0.9325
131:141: 1.184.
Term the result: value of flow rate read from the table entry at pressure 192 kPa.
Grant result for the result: 0.9595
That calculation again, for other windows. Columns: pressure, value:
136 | 1.226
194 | 0.945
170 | 1.113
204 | 0.9606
